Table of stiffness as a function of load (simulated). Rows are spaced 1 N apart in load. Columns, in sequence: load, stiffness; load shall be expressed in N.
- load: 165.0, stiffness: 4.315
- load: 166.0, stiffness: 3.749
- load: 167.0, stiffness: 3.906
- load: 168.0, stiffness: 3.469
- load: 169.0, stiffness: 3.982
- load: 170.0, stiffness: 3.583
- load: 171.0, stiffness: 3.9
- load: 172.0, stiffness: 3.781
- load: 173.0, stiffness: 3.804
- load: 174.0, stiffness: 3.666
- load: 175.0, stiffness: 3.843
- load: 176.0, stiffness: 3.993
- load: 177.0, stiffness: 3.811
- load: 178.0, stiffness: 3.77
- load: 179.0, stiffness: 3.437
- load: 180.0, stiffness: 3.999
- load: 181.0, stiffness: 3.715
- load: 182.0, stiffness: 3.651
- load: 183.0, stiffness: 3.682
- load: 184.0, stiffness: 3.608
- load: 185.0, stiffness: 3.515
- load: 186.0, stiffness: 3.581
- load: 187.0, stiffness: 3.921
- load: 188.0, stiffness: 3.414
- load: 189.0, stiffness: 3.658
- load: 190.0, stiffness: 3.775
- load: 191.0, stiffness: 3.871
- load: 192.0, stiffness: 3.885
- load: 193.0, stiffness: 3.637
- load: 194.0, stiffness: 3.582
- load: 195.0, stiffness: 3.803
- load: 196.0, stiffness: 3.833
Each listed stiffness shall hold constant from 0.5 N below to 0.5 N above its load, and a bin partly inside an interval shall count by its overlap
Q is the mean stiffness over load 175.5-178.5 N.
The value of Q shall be 3.86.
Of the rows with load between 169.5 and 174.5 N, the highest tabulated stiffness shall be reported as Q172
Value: 3.9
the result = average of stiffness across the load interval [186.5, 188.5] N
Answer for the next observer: 3.67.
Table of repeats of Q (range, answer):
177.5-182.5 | 3.71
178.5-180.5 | 3.72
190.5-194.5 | 3.74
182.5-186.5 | 3.6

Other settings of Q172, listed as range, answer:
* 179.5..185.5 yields 3.999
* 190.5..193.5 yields 3.885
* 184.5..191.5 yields 3.921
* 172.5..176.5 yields 3.993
